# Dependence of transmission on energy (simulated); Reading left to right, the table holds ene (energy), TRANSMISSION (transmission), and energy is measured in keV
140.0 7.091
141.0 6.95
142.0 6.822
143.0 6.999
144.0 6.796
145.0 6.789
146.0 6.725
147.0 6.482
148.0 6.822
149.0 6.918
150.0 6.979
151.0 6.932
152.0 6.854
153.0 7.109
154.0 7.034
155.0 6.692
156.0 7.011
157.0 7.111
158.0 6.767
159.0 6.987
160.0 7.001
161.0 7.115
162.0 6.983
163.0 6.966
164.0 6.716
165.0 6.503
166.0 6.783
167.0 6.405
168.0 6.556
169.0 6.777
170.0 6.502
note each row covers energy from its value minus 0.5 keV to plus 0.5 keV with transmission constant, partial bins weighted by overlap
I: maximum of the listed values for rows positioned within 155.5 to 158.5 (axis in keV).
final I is 7.111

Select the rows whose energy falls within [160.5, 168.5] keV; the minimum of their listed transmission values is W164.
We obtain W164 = 6.405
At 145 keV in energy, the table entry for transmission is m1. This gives 6.789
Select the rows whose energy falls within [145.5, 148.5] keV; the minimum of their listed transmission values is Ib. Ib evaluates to 6.482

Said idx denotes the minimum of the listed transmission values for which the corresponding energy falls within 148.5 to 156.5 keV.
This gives 6.692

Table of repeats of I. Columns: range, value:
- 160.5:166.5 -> 7.115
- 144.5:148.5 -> 6.822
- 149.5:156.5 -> 7.109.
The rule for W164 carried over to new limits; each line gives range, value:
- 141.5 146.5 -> 6.725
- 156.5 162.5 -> 6.767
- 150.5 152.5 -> 6.854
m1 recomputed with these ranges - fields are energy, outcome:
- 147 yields 6.482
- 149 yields 6.918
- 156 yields 7.011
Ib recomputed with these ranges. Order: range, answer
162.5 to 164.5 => 6.716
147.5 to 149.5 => 6.822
